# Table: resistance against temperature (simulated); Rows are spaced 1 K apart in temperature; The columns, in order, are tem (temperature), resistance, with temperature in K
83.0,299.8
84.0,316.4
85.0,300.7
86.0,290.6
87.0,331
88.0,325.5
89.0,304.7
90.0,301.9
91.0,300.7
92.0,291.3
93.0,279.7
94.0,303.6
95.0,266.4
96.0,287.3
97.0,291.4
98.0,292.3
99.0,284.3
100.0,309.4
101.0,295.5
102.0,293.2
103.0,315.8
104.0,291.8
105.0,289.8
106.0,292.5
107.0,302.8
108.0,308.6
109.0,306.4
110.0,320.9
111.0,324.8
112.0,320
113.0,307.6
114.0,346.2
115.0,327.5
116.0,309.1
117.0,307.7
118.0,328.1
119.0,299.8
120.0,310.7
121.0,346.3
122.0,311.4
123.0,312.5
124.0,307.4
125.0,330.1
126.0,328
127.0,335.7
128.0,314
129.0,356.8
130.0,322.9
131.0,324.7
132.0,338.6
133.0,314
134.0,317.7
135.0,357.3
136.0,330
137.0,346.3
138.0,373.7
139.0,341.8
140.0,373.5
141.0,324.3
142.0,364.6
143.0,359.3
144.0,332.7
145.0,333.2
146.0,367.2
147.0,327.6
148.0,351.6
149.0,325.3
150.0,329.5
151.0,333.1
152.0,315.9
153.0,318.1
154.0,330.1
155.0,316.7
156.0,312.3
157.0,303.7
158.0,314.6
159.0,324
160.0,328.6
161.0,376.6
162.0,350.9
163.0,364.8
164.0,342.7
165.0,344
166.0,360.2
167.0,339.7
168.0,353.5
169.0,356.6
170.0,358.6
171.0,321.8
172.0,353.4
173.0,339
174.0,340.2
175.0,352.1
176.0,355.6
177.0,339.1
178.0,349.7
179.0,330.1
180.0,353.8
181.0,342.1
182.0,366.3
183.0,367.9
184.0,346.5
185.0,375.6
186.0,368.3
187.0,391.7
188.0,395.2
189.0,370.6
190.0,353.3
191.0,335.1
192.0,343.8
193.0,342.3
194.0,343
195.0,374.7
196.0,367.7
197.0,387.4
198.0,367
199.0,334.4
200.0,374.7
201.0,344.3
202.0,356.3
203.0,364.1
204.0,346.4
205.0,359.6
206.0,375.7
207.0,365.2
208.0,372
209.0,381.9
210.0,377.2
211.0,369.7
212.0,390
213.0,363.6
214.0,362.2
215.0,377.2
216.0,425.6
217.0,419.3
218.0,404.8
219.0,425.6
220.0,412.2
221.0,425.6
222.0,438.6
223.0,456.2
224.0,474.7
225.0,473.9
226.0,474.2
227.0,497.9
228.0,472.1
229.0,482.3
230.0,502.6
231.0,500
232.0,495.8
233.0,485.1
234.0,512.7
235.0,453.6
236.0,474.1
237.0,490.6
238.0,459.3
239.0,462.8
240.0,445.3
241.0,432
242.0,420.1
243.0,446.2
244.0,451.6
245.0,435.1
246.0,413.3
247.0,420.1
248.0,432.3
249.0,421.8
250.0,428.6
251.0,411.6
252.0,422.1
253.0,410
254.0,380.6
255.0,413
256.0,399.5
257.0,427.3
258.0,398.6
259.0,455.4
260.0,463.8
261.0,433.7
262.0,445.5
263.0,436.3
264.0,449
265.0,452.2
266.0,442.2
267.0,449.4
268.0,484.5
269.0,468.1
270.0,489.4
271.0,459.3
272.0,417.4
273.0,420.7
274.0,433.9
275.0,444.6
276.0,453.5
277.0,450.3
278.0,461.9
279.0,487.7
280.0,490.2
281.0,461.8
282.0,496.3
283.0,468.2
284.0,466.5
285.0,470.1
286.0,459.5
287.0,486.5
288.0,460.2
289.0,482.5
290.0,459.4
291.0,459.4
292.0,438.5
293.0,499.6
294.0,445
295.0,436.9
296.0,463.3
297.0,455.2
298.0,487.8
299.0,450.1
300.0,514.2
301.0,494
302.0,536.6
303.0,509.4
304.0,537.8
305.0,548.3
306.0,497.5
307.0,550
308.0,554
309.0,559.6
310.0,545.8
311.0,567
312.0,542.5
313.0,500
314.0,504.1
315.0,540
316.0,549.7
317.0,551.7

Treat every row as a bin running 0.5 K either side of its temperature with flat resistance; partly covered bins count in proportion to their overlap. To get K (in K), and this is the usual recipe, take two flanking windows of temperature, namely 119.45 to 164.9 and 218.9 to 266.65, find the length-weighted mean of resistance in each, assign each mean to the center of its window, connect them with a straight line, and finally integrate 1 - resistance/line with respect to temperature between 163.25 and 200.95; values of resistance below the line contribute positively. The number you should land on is 2.4 K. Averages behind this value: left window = 334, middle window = 355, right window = 447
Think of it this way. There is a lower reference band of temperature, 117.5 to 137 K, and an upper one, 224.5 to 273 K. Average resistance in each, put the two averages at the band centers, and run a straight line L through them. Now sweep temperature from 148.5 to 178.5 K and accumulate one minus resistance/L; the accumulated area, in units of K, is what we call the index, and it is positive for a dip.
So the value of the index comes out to 2.0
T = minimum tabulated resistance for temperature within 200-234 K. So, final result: 344.3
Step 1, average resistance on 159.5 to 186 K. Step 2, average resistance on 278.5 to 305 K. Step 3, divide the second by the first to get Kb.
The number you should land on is 1.37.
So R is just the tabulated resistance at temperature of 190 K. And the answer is 353.3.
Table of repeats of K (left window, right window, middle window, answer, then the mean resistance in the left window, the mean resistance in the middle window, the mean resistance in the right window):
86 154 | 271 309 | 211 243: -2.12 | 320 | 447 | 478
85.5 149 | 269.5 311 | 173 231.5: 1.91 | 319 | 387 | 482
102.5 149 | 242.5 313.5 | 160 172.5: 0.44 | 327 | 351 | 465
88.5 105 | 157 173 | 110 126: -0.51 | 294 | 320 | 344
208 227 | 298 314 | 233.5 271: 1.33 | 415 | 442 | 525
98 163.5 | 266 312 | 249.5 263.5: 0.83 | 326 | 423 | 482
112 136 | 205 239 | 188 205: 2.03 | 324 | 358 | 435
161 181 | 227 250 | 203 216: 1.26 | 348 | 372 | 460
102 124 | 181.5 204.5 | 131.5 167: -0.39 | 313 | 338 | 362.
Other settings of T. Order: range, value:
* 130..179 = 303.7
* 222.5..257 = 380.6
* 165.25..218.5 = 321.8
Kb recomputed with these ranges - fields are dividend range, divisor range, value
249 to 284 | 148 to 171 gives 1.32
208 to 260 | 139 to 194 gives 1.26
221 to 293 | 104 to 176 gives 1.37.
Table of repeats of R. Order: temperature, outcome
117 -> 307.7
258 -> 398.6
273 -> 420.7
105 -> 289.8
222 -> 438.6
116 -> 309.1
